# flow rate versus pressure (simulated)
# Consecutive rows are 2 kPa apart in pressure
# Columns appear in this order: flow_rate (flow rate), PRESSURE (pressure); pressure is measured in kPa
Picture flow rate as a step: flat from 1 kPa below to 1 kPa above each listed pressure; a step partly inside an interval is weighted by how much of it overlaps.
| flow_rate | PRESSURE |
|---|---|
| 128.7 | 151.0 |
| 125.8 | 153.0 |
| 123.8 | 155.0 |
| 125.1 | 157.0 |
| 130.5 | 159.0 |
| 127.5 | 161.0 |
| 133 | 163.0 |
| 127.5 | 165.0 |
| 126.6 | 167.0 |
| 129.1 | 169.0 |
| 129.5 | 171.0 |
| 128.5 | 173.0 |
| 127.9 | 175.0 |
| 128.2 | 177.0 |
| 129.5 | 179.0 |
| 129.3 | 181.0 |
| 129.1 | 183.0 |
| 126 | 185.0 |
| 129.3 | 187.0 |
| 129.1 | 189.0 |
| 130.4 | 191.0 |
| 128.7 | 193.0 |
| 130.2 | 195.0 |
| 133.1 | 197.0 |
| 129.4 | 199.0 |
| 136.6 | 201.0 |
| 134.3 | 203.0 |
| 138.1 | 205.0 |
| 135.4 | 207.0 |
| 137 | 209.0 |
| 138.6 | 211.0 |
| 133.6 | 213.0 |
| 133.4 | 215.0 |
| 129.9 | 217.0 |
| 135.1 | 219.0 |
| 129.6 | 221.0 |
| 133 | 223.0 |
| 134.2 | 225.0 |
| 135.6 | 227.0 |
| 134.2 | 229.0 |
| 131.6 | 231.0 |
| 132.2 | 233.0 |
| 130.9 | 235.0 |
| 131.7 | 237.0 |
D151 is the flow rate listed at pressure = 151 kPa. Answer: 128.7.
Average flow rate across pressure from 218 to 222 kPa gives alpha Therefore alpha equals 132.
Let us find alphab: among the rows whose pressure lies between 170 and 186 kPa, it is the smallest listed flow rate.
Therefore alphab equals 126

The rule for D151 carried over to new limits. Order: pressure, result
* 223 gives 133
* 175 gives 127.9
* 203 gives 134.3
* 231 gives 131.6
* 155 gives 123.8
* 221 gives 129.6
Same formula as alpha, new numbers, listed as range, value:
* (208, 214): 136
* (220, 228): 133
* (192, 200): 130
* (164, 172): 128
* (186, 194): 129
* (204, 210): 137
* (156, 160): 128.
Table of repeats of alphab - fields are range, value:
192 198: 128.7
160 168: 126.6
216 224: 129.6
